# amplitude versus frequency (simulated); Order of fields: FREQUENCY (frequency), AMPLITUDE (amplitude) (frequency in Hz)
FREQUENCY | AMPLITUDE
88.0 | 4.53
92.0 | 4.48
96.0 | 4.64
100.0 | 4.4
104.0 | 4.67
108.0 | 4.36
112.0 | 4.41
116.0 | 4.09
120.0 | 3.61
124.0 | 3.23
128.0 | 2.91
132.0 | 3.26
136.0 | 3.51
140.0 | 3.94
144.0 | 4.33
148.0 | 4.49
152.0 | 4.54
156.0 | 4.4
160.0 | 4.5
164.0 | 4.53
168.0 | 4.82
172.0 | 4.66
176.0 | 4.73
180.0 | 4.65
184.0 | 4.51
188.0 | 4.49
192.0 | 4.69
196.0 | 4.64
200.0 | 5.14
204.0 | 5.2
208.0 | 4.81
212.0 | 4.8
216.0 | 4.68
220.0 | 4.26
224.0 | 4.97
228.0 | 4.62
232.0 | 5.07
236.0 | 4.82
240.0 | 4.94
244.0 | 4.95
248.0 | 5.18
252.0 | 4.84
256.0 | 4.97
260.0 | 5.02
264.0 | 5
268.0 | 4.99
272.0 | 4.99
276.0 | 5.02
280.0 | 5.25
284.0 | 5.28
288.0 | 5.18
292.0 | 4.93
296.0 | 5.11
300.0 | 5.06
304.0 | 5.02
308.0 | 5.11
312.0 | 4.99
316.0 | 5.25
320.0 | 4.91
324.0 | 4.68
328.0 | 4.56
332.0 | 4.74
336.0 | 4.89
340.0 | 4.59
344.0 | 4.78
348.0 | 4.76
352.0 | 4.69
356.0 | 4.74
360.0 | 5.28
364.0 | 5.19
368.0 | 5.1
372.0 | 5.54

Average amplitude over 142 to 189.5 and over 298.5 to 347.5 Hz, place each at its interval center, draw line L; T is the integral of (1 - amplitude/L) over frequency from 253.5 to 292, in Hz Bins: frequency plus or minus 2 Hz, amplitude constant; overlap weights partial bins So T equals -2.4 Hz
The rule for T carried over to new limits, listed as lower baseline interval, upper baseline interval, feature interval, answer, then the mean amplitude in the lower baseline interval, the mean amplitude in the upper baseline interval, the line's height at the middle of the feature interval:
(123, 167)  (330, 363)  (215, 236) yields -1.94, 4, 4.82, 4.33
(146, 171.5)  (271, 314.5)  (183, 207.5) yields -0.47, 4.55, 5.09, 4.7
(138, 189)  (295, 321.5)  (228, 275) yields -1.15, 4.51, 5.07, 4.85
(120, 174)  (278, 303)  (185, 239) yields -2.78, 4.07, 5.13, 4.55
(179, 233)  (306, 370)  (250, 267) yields -0.55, 4.75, 4.89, 4.81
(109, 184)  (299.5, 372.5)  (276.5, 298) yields -1.88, 4.16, 4.93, 4.73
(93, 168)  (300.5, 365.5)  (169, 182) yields -1.20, 4.13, 4.89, 4.29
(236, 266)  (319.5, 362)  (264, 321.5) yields -2.27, 4.97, 4.78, 4.88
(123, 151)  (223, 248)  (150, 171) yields -2.95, 3.71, 4.91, 4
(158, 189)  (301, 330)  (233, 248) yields -0.58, 4.62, 4.94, 4.77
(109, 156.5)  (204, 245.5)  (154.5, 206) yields -3.88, 3.89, 4.81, 4.36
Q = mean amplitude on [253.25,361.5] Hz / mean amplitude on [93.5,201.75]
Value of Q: 1.15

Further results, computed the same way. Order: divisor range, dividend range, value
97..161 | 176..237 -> 1.18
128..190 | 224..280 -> 1.15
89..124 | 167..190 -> 1.08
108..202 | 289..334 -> 1.16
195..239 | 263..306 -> 1.05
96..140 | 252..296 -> 1.30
